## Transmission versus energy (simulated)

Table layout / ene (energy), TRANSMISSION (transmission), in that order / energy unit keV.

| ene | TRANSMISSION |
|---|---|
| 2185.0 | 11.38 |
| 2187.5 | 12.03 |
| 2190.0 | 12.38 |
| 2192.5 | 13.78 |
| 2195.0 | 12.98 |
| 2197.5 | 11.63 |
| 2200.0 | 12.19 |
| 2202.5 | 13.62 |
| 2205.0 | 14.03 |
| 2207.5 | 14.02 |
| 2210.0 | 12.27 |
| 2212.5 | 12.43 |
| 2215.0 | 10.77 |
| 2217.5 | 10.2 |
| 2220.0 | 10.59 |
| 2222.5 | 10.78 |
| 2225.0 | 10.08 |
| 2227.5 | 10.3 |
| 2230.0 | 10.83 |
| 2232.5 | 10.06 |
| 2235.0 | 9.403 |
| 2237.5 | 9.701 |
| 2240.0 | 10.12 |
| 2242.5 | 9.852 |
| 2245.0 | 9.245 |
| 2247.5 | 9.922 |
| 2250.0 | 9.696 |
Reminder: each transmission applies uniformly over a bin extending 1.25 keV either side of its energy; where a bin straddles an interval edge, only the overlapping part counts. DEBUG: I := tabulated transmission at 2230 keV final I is 10.83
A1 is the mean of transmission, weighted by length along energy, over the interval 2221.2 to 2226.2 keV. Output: 10.4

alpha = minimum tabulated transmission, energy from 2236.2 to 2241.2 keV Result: 9.701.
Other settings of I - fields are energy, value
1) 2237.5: 9.701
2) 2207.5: 14.02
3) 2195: 12.98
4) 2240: 10.12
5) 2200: 12.19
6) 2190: 12.38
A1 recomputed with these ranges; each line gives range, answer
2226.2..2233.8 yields 10.4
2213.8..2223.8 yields 10.6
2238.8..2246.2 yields 9.74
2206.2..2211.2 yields 13.2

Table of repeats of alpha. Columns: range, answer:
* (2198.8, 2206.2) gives 12.19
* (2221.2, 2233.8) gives 10.06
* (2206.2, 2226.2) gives 10.08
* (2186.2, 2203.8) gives 11.63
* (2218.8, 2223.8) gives 10.59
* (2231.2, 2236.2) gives 9.403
